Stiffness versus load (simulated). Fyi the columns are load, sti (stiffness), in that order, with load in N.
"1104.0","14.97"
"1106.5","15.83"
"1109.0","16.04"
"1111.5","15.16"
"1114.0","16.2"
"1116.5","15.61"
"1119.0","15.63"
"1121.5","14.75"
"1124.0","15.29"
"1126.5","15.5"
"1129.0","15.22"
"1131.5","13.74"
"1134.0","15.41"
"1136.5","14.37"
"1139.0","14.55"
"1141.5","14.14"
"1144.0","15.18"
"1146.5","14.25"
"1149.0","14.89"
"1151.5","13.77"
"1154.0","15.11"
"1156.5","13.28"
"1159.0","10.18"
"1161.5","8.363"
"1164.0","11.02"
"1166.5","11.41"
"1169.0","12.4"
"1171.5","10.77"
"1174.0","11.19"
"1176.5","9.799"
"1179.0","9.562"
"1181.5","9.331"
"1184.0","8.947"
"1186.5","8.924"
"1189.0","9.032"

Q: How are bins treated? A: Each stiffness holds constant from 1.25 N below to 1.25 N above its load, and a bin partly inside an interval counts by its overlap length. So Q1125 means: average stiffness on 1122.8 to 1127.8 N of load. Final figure 15.4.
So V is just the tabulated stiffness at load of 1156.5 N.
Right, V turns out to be 13.28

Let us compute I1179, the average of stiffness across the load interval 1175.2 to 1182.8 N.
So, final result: 9.57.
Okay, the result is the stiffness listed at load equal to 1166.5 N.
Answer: 11.41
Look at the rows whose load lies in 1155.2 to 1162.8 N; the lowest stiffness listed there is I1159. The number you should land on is 8.363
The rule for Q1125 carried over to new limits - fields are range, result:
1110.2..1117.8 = 15.7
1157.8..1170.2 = 10.7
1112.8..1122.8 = 15.5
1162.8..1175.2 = 11.4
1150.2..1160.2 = 13.1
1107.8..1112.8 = 15.6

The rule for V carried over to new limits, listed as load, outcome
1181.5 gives 9.331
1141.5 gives 14.14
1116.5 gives 15.61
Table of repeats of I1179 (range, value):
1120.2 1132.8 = 14.9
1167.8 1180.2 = 10.7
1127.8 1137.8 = 14.7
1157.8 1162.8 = 9.28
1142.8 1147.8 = 14.7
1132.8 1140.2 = 14.8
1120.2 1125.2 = 15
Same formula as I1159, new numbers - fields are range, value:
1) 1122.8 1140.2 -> 13.74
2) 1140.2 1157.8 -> 13.28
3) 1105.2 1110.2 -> 15.83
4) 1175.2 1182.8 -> 9.331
